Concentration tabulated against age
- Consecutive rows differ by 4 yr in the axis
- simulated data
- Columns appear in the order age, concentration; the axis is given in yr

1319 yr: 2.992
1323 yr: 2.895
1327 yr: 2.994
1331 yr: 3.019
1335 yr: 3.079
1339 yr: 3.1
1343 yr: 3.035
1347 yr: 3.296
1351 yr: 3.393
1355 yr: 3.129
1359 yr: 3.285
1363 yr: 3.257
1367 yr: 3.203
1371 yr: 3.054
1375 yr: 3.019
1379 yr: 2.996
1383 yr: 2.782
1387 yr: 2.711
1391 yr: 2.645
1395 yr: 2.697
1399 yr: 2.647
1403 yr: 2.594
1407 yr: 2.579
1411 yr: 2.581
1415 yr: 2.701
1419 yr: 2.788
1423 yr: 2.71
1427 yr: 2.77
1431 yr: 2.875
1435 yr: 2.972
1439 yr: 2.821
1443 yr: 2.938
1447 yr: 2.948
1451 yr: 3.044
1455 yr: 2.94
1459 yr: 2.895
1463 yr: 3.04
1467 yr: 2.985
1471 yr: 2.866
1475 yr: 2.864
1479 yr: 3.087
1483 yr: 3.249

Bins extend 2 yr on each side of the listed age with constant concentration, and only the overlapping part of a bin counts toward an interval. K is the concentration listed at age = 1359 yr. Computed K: 3.285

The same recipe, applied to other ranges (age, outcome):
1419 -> 2.788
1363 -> 3.257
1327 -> 2.994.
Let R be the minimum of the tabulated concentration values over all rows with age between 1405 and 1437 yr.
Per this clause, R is 2.579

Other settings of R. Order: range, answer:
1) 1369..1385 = 2.782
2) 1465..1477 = 2.864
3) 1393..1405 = 2.594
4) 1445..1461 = 2.895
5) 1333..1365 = 3.035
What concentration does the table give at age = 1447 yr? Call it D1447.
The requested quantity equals 2.948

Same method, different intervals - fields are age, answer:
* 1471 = 2.866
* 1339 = 3.1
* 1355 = 3.129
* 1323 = 2.895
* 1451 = 3.044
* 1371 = 3.054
